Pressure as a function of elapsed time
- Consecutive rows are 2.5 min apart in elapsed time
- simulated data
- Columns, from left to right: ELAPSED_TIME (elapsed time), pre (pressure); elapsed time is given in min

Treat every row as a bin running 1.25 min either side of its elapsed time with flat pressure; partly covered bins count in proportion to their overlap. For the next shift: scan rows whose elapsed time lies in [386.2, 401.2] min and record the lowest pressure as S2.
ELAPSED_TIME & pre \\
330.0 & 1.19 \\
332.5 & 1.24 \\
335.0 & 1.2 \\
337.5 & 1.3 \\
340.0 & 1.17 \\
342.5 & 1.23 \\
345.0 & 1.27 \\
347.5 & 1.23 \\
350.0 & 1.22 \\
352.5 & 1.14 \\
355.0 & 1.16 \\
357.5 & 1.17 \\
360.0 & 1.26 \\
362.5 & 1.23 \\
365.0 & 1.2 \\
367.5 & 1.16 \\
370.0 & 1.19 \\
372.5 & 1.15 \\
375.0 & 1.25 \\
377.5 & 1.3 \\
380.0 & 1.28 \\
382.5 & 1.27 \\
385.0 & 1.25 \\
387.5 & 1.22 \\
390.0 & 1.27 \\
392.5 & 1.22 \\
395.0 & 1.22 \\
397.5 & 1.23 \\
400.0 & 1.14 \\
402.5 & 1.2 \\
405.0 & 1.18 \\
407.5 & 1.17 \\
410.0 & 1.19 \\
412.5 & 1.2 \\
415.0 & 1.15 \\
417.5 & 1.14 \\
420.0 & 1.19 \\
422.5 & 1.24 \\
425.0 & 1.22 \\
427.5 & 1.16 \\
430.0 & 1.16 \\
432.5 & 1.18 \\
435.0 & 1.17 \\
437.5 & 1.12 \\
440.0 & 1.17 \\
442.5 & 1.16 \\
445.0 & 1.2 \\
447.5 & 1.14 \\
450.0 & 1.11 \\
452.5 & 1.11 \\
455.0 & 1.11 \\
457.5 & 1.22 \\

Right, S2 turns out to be 1.14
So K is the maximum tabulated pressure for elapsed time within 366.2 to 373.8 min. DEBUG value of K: 1.19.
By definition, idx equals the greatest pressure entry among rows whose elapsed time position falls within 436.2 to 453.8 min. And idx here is 1.2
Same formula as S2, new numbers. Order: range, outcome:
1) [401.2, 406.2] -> 1.18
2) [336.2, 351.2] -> 1.17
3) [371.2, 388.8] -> 1.15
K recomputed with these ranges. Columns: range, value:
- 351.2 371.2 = 1.26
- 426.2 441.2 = 1.18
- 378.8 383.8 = 1.28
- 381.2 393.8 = 1.27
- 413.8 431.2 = 1.24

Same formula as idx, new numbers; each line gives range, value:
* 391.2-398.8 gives 1.23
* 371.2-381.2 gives 1.3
